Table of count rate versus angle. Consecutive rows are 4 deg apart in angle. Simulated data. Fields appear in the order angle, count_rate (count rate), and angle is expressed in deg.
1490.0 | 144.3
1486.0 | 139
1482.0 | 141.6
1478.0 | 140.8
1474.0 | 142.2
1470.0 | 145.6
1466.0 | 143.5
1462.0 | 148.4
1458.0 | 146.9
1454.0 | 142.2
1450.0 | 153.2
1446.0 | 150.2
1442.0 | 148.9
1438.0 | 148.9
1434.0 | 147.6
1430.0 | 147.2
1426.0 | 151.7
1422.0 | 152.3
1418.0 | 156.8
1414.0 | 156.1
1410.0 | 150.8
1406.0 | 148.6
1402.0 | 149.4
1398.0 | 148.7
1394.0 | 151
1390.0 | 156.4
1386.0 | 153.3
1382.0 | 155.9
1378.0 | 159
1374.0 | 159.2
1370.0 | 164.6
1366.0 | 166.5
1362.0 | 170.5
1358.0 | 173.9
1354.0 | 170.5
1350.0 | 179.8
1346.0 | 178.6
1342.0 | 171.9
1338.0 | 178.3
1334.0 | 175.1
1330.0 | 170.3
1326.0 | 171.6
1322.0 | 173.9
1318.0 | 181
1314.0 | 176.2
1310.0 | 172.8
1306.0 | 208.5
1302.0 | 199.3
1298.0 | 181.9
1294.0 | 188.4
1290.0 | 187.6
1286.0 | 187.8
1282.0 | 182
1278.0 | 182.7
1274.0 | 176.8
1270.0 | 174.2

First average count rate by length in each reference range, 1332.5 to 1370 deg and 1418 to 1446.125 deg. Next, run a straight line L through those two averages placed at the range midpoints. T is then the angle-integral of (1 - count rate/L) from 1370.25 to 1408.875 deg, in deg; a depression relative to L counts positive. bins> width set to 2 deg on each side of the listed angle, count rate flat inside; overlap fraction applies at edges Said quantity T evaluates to 2.0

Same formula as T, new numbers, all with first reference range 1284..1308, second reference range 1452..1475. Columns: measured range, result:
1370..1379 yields 0.52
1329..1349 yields 0.53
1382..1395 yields 0.94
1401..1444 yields 1.56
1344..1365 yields 0.17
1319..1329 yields 0.60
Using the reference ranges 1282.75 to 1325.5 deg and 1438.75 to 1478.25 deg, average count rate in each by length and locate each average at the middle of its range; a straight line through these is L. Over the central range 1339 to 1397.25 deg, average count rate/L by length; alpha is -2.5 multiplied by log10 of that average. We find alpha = 0.028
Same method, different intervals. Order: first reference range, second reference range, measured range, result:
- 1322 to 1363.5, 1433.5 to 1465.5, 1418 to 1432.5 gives 0.02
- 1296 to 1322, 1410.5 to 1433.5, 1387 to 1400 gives 0.06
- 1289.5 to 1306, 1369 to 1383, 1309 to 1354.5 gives 0.01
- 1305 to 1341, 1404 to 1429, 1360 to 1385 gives 0.01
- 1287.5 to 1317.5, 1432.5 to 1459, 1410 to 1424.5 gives 0.01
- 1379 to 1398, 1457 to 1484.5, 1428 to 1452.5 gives -0.01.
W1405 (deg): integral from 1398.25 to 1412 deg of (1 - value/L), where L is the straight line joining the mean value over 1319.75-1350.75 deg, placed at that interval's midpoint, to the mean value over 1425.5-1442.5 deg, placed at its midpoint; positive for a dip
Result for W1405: 0.6 deg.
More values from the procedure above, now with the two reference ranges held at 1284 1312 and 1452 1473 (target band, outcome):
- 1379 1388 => 0.6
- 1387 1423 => 1.9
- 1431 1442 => 0.3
